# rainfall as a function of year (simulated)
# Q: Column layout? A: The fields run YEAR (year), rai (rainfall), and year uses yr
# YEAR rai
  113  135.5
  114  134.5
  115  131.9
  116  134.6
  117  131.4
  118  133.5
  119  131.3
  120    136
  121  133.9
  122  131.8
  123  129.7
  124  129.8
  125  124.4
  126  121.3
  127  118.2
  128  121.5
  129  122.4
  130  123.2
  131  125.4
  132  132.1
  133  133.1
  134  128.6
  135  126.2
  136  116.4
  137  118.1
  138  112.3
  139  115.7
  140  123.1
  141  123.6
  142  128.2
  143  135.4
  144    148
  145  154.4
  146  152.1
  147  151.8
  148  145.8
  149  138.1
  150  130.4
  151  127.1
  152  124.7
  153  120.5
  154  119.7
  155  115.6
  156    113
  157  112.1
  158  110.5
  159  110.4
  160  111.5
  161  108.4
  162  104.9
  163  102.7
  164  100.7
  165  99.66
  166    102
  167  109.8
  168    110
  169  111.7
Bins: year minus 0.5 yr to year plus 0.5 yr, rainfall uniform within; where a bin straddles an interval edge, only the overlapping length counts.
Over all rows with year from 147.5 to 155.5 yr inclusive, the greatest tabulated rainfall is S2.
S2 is 145.8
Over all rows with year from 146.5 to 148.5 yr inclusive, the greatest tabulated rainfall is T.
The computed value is 151.8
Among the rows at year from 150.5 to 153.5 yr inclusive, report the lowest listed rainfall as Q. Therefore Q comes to 120.5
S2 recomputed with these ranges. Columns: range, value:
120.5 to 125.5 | 133.9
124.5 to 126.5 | 124.4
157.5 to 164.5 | 111.5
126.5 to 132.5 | 132.1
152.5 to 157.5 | 120.5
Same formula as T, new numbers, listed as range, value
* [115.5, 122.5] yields 136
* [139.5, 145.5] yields 154.4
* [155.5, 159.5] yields 113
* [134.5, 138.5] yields 126.2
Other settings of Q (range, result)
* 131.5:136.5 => 116.4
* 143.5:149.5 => 138.1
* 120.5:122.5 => 131.8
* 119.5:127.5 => 118.2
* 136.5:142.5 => 112.3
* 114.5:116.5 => 131.9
